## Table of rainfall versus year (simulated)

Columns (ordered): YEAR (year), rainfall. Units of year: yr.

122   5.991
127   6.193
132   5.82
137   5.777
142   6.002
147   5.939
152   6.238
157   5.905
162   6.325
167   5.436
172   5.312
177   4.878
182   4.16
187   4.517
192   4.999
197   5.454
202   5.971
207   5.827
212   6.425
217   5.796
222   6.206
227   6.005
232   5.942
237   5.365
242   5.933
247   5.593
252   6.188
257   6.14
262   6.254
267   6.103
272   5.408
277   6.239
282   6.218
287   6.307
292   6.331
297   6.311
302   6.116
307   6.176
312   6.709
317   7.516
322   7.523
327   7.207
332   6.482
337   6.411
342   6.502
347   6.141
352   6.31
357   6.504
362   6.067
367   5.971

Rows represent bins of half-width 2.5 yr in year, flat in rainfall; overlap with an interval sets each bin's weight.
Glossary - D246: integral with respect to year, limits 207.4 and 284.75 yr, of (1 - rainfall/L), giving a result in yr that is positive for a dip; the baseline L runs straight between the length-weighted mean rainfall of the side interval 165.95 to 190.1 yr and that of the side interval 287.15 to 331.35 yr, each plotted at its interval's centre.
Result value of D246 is -2.7 yr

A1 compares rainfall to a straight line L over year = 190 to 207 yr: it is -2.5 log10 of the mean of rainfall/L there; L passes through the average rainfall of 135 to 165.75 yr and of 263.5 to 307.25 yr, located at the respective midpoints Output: 0.10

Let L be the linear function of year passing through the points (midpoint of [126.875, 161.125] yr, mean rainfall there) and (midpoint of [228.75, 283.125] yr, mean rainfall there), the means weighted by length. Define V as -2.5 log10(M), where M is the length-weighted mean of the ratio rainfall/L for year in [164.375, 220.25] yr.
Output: 0.116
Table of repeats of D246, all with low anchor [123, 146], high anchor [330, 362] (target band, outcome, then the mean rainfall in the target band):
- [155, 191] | 4.92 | 5.2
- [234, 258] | 1.33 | 5.83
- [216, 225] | 0.12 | 6.04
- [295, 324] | -1.95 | 6.72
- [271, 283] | 0.46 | 5.99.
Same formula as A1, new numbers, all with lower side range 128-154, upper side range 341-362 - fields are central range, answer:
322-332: -0.13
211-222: 0.00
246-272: 0.03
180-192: 0.32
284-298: -0.02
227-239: 0.07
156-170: 0.02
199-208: 0.03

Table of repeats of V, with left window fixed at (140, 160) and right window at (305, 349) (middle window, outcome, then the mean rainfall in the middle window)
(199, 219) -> 0.049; 6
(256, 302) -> 0.071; 6.14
